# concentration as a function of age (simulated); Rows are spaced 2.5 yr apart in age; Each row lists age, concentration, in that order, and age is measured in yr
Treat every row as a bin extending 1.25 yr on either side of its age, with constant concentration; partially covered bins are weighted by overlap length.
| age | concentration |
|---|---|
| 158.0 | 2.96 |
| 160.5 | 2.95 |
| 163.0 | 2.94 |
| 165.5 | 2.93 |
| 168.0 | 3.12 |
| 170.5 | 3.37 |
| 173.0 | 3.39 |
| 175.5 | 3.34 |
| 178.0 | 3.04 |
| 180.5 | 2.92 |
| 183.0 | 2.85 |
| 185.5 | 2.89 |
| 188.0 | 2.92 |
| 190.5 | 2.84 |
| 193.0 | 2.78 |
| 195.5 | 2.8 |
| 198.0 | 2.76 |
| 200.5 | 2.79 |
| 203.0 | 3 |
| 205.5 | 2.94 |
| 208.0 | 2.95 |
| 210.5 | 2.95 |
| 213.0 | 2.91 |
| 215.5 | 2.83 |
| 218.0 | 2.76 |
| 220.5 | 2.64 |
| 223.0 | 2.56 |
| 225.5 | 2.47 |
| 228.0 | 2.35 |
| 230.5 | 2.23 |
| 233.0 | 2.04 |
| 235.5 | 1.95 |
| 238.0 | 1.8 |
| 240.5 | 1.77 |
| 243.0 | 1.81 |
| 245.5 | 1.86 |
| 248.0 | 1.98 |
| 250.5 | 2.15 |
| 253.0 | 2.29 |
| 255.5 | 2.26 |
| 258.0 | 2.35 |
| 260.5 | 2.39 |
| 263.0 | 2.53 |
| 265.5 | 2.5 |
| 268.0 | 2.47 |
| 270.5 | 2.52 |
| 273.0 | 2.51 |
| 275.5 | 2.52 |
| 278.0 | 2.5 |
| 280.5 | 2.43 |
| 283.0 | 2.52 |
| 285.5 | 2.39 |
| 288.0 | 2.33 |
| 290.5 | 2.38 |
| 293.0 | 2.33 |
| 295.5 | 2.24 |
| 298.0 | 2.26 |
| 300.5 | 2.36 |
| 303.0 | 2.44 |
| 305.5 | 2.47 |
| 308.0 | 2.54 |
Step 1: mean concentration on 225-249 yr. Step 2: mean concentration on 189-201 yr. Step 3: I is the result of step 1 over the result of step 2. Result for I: 0.72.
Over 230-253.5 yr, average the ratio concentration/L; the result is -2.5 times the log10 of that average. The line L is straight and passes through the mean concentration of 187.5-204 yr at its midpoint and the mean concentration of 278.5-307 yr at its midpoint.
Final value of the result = 0.31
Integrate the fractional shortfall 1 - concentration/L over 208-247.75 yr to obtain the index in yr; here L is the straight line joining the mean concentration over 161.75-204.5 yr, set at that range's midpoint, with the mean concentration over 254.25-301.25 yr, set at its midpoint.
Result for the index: 5.6 yr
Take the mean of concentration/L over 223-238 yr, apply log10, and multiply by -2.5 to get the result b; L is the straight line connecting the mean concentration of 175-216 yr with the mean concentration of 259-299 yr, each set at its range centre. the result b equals 0.224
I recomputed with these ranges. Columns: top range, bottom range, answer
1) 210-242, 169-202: 0.80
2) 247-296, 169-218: 0.81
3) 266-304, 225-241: 1.16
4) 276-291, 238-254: 1.24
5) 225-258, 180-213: 0.72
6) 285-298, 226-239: 1.11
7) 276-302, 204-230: 0.87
